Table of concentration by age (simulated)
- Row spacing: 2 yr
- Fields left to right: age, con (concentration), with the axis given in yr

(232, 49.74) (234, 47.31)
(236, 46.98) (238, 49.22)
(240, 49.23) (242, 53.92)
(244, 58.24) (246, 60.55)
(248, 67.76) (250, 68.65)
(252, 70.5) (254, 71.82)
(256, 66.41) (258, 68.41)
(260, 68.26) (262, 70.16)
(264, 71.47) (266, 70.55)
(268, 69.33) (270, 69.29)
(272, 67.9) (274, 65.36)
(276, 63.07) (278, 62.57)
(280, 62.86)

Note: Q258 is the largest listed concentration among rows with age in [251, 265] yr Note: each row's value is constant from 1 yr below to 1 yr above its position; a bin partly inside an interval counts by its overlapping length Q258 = 71.82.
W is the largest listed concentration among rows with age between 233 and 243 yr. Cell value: 53.92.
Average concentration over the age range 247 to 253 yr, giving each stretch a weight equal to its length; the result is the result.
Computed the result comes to 69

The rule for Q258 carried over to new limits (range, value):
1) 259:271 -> 71.47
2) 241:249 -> 67.76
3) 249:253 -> 70.5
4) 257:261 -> 68.41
